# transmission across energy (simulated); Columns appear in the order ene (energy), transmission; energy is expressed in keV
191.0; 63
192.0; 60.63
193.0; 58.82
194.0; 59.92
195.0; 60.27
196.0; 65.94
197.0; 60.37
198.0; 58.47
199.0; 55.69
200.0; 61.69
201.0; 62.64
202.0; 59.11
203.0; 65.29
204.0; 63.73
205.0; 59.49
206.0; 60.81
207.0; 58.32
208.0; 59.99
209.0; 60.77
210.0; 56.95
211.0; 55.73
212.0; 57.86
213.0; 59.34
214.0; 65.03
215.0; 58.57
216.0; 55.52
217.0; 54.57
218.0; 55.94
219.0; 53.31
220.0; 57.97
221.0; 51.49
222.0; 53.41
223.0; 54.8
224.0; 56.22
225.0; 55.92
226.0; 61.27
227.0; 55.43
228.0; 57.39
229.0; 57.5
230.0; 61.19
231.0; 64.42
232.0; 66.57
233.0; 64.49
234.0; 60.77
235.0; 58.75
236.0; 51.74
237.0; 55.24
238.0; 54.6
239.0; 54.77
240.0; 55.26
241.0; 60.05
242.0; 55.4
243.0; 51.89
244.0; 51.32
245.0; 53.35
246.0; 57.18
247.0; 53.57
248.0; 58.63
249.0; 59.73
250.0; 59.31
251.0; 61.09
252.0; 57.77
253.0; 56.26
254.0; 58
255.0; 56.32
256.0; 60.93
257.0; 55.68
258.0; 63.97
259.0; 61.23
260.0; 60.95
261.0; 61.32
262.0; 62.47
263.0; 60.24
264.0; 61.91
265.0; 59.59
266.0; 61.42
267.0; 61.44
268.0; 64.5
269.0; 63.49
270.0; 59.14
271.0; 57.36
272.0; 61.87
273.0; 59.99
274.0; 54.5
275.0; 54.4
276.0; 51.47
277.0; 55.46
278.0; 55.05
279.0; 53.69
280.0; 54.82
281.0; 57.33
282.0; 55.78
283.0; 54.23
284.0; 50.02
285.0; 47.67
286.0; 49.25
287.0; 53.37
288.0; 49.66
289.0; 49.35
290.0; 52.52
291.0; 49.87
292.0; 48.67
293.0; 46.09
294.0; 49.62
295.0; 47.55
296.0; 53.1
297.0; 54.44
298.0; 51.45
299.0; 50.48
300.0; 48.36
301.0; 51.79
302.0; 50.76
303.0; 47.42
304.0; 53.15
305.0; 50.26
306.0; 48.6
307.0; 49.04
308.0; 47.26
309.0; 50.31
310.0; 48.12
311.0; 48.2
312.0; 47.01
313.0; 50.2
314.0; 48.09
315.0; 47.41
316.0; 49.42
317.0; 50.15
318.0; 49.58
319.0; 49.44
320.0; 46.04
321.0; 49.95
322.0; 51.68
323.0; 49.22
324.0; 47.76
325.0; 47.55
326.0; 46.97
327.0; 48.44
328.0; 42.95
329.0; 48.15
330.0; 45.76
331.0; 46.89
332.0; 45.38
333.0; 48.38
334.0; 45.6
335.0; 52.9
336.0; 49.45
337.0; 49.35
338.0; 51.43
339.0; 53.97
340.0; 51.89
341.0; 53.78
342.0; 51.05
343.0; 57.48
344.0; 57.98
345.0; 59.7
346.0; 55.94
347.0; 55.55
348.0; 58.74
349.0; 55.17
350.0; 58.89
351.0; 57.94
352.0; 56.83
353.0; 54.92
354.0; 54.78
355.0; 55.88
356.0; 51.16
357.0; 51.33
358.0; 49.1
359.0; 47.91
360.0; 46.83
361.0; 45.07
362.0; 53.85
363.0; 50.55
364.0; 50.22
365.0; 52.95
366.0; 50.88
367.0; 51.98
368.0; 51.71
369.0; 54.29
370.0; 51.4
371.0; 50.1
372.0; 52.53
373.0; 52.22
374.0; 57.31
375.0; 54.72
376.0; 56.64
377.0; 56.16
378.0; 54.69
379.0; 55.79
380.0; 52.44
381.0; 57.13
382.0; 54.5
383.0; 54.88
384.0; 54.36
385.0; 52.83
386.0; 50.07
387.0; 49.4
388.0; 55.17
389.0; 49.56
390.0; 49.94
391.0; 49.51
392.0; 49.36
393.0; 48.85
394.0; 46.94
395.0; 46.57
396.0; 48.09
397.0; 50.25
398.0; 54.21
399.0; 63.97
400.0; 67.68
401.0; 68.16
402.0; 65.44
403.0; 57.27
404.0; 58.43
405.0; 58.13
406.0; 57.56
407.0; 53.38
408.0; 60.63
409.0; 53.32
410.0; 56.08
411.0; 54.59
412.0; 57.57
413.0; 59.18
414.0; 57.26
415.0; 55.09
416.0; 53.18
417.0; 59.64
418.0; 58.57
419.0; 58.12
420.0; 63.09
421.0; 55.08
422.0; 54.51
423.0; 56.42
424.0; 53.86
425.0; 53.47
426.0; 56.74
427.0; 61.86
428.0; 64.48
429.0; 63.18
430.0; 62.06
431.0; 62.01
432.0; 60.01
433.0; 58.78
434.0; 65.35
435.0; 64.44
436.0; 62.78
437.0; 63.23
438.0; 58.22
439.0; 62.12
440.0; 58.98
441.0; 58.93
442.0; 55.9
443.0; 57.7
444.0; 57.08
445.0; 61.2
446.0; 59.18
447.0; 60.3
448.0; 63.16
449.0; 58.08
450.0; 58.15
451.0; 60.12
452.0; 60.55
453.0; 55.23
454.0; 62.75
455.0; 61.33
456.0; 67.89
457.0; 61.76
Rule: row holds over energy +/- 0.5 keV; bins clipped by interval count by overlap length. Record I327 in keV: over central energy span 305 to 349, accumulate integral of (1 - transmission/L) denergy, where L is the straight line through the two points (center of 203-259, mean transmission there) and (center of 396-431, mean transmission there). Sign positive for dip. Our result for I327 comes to 6.0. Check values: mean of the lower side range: 57.8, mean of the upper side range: 58.2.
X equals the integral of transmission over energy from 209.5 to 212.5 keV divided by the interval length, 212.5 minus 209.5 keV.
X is 56.8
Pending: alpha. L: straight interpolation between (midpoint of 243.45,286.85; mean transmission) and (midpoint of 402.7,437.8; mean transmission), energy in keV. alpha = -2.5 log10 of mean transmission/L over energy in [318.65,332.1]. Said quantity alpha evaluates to 0.212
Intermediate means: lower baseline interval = 57.5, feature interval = 47.6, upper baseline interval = 58.6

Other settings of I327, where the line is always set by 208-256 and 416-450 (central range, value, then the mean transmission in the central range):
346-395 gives 5.1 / 52.7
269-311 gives 4.2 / 52.1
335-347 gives 1.0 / 53.9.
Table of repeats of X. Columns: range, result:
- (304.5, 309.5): 49.1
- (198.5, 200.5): 58.7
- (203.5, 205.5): 61.6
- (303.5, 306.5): 50.7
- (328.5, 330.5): 47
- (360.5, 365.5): 50.5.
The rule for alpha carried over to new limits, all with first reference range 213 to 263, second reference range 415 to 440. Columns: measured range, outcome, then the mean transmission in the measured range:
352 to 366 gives 0.15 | 51.3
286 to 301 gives 0.16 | 50.3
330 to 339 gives 0.20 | 48.8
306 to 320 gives 0.20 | 48.7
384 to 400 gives 0.15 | 51.6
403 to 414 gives 0.05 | 56.9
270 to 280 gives 0.04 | 56.1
